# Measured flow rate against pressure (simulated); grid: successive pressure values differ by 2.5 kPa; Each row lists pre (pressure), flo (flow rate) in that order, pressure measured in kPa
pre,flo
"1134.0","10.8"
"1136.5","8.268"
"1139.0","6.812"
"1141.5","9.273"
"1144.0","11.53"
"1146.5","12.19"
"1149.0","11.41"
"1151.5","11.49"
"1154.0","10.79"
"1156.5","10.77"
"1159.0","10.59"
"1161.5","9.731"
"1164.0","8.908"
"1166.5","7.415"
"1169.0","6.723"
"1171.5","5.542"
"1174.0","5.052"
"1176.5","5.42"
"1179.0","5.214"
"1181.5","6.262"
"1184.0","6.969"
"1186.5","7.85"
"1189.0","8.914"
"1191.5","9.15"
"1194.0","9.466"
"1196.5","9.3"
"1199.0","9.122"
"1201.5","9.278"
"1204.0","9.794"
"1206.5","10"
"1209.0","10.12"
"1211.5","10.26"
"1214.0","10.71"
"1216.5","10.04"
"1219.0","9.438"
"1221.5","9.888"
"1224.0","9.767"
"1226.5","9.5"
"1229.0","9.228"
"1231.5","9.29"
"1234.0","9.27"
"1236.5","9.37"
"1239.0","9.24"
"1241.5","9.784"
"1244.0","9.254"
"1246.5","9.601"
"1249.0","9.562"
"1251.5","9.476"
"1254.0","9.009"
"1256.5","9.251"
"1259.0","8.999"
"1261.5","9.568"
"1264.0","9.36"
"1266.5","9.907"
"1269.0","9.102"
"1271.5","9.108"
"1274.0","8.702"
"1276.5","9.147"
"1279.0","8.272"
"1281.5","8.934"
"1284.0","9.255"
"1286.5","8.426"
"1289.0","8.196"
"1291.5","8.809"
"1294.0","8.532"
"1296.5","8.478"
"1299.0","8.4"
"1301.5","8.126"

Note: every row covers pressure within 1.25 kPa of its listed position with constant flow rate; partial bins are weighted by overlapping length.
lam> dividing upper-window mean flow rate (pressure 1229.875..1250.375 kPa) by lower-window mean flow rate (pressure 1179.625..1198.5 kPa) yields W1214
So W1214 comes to 1.1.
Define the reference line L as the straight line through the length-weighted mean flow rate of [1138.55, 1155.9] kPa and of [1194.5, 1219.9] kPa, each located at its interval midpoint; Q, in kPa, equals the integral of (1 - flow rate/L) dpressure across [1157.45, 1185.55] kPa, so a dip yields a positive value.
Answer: 8.8 kPa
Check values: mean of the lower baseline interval 10.7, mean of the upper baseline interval 9.8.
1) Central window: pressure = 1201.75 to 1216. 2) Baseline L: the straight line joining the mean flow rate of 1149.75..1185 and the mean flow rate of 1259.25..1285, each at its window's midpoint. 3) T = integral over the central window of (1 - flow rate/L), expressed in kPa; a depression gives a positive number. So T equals -2.8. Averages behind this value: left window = 7.98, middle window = 10.1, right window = 9.13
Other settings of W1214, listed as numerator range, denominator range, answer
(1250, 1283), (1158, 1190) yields 1.26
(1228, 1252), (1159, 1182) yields 1.36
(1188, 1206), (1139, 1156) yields 0.86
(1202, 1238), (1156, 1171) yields 1.11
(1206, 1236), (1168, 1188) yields 1.59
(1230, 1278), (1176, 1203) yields 1.17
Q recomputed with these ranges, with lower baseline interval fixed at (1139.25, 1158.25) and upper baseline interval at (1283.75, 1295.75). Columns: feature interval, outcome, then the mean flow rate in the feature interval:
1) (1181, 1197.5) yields 3.0 kPa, 8.35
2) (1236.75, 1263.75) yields -0.5 kPa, 9.37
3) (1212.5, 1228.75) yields -0.3 kPa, 9.86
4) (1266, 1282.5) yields -0.3 kPa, 8.99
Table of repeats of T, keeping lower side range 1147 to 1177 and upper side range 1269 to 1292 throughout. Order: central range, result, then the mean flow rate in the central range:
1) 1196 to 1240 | -4.3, 9.65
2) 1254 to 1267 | -0.8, 9.35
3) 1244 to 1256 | -0.8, 9.39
